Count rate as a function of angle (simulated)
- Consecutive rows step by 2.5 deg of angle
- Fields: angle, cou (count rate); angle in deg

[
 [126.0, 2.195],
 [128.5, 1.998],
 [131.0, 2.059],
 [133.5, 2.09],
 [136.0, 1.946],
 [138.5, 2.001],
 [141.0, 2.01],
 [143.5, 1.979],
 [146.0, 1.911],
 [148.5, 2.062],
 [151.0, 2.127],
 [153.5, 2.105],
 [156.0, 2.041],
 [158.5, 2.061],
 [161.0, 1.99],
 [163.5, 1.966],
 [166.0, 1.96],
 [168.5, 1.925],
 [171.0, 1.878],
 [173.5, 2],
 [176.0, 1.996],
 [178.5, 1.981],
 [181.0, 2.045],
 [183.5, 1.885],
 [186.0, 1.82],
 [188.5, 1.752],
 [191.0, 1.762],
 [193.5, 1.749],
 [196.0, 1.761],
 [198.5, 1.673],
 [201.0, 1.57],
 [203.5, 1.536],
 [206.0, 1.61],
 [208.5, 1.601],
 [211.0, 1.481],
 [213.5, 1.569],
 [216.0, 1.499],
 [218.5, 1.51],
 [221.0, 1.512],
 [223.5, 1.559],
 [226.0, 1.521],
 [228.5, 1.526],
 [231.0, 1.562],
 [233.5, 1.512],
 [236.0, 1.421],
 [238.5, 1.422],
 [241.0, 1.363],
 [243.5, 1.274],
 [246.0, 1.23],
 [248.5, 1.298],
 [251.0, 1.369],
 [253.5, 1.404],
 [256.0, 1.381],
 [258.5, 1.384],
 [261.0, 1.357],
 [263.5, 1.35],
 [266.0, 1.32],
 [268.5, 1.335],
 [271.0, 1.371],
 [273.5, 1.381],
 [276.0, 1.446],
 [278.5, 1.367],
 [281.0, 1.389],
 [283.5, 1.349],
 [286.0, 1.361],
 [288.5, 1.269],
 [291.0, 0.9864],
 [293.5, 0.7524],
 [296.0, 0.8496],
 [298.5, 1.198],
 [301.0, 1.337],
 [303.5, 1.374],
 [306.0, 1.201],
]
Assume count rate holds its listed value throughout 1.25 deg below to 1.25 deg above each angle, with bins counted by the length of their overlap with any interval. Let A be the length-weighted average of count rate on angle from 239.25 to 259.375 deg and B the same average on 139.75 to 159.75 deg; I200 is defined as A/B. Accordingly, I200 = 0.7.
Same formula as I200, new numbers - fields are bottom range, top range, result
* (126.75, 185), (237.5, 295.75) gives 0.65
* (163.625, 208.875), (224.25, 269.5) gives 0.77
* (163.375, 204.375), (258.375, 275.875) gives 0.74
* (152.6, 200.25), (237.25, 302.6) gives 0.68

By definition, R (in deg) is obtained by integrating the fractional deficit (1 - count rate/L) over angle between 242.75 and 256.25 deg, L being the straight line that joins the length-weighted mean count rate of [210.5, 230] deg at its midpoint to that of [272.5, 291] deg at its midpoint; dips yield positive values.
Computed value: 1.1 deg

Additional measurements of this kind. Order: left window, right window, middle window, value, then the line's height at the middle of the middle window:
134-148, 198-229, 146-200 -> -4.1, 1.79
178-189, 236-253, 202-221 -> 1.1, 1.64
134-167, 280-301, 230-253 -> 1.2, 1.45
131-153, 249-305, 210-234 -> 0.9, 1.59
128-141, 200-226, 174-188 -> -1.6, 1.74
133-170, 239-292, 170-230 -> 1.0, 1.72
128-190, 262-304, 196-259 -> 4.2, 1.58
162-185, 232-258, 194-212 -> 1.1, 1.72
